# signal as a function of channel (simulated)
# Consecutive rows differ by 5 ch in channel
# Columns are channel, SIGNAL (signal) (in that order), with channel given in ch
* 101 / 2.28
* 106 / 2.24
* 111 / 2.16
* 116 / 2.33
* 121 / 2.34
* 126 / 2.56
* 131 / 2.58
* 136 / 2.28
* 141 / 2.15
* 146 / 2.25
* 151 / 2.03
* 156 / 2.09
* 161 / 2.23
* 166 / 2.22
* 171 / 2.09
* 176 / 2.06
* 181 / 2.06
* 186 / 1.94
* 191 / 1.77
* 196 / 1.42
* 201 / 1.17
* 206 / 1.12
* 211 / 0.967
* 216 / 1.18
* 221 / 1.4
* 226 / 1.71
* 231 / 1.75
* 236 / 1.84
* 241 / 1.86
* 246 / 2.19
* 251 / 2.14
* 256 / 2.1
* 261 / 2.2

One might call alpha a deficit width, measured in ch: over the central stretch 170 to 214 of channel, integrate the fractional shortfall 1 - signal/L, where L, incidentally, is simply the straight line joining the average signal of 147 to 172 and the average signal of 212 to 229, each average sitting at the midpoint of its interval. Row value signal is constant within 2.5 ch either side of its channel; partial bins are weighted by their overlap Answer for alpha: 4.3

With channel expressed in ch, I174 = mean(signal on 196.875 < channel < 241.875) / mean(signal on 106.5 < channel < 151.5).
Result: 0.6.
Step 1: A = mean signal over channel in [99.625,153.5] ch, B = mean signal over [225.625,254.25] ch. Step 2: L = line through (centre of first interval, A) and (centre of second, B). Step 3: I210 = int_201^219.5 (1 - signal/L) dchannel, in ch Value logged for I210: 8.31 ch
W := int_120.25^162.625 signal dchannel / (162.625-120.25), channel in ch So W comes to 2.28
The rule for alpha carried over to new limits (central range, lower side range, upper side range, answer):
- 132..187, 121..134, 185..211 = -4.3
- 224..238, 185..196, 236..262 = 1.4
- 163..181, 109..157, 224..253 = 0.3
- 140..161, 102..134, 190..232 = -1.4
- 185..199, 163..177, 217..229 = 1.6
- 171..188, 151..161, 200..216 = -4.0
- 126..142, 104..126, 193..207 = -2.4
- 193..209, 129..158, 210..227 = 3.0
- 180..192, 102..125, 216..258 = 0.6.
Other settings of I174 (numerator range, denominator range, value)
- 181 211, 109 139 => 0.63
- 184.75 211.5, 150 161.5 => 0.67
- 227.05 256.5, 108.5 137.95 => 0.82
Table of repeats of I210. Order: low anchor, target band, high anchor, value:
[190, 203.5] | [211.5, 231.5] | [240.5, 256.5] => 3.7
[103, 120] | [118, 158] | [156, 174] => -1.4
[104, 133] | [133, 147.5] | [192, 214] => -1.2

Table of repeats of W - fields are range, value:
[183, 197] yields 1.75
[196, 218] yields 1.14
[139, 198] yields 2.03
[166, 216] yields 1.63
